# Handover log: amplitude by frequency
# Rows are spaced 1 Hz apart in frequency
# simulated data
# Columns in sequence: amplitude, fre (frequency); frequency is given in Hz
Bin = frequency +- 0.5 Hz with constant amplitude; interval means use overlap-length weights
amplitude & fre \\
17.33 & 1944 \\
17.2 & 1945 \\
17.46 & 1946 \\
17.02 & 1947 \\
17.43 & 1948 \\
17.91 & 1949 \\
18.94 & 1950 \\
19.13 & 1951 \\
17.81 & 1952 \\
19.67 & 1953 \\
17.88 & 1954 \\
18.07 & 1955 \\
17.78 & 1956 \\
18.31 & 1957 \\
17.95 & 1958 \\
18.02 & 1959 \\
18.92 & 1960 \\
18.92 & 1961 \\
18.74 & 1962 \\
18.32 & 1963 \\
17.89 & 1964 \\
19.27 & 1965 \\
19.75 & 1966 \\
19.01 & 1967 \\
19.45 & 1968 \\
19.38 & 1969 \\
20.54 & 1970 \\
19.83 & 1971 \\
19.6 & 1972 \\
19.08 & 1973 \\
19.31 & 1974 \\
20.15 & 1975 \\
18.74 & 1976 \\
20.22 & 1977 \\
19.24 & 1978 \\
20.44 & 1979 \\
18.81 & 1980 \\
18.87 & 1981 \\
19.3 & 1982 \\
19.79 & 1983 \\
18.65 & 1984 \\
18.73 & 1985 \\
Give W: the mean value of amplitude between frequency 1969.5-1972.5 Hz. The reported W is 20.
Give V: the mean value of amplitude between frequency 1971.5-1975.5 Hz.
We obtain 19.5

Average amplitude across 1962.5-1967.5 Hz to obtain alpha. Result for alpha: 18.8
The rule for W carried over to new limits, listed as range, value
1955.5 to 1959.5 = 18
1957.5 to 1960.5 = 18.3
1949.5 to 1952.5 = 18.6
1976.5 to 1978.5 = 19.7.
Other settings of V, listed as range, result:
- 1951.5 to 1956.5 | 18.2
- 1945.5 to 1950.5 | 17.8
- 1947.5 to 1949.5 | 17.7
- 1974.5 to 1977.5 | 19.7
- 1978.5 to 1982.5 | 19.4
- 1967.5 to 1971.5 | 19.8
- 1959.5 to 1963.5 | 18.7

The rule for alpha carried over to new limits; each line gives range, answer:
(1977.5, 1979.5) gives 19.8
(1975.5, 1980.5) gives 19.5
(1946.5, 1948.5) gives 17.2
